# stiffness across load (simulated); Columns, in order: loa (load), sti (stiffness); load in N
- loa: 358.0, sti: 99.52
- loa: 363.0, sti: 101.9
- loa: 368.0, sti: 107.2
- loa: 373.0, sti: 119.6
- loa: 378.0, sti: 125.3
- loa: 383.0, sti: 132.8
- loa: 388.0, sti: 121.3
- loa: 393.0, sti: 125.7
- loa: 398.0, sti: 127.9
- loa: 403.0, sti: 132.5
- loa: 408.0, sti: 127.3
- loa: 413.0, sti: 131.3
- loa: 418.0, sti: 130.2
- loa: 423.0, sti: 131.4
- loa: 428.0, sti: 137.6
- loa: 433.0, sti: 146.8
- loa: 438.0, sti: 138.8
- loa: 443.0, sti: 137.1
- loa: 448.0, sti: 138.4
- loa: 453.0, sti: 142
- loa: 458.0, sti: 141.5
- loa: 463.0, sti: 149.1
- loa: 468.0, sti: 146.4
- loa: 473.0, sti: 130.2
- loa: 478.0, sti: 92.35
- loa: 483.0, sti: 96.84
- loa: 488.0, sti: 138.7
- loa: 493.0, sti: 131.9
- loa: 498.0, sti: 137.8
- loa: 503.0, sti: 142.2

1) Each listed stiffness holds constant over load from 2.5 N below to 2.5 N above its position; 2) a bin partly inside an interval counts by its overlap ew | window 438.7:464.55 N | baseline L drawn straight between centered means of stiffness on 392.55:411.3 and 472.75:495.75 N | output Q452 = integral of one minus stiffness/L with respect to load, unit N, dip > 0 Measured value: -4.1 N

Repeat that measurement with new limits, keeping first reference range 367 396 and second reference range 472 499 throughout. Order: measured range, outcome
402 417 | -1.0 N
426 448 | -3.4 N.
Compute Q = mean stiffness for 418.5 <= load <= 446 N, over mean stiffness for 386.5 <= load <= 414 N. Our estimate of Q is 1.1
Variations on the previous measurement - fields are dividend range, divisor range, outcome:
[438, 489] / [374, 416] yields 1.03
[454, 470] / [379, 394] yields 1.15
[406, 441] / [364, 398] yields 1.11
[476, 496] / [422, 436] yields 0.83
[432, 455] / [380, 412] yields 1.09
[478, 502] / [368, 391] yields 1.01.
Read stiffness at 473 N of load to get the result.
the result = 130.2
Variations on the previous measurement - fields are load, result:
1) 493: 131.9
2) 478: 92.35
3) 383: 132.8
